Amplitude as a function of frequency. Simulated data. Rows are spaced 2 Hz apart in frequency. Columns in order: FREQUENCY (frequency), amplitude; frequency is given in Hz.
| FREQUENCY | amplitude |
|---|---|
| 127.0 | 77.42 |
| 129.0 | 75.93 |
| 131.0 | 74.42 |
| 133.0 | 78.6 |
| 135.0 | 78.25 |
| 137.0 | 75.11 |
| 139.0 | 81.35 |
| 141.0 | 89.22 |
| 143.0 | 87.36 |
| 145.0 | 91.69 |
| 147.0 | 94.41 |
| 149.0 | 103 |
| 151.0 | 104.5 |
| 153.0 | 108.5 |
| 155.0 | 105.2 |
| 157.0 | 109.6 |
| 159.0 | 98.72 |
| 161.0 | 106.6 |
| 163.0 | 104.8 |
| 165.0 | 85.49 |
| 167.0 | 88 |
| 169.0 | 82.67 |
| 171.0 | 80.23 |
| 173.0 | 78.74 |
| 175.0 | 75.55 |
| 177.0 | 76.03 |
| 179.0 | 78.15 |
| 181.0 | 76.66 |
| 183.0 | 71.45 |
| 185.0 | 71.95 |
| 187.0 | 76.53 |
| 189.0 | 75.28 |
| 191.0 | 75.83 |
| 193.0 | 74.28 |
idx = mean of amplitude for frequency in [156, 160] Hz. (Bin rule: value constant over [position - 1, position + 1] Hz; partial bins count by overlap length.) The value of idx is 104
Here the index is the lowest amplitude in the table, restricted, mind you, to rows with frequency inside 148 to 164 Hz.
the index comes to 98.72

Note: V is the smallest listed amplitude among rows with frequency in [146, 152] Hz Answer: 94.41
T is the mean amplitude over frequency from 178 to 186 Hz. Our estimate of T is 74.6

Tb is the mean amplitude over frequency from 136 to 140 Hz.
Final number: 78.2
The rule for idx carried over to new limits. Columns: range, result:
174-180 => 76.6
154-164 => 105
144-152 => 98.4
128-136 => 76.8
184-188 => 74.2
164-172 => 84.1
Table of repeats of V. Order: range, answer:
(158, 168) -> 85.49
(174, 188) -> 71.45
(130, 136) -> 74.42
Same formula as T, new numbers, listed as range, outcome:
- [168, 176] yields 79.3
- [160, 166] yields 99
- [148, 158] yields 106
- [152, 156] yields 107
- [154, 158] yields 107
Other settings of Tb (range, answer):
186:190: 75.9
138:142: 85.3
